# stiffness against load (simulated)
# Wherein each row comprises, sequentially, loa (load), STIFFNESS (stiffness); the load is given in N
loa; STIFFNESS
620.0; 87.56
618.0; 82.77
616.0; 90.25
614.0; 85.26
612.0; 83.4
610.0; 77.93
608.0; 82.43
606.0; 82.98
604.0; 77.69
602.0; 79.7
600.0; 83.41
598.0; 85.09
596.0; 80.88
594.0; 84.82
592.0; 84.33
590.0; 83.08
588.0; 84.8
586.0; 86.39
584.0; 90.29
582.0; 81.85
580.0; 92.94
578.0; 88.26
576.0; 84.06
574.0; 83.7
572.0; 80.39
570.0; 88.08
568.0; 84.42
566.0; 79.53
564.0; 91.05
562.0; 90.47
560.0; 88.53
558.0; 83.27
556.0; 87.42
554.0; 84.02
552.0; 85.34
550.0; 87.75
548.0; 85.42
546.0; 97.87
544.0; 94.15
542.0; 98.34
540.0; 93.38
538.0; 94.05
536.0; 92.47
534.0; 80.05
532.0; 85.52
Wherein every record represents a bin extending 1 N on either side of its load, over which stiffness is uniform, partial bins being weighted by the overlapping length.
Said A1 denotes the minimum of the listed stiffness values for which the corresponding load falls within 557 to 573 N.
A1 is 79.53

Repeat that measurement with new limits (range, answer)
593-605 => 77.69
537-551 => 85.42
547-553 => 85.34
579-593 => 81.85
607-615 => 77.93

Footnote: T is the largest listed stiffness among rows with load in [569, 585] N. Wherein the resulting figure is 92.94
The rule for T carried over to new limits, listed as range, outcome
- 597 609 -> 85.09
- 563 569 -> 91.05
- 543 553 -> 97.87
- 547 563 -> 90.47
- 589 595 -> 84.82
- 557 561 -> 88.53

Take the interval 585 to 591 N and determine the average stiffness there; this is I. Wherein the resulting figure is 84.8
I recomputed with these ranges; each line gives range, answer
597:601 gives 84.2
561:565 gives 90.8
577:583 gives 87.7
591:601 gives 83.7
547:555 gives 85.6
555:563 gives 87.4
